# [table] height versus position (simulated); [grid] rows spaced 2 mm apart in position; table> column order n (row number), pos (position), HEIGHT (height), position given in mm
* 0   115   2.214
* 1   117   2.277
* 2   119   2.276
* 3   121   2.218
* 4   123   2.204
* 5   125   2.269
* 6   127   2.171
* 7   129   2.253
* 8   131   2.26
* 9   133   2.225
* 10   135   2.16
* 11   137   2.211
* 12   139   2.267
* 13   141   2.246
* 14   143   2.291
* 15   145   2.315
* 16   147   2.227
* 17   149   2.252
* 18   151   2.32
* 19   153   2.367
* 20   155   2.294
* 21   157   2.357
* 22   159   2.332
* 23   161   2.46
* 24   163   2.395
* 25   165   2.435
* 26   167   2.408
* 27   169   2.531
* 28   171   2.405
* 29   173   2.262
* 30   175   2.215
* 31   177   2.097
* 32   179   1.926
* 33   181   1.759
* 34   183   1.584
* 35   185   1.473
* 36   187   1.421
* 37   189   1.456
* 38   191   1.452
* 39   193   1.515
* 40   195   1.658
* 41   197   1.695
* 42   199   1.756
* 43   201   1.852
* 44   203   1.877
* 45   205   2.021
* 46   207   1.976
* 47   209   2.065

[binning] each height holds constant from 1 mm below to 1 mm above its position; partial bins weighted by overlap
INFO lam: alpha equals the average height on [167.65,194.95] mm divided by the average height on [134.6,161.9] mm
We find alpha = 0.81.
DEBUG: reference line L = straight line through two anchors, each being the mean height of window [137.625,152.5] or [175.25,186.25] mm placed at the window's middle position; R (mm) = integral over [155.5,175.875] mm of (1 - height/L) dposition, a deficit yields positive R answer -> -3.9 mm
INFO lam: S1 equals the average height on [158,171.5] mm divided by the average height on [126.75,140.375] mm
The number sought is 1.09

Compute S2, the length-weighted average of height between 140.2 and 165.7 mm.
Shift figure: 2.33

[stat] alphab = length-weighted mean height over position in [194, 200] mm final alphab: 1.7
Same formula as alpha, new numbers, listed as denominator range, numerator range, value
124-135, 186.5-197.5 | 0.69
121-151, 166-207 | 0.83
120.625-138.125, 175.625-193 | 0.74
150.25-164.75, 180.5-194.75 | 0.64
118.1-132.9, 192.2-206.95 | 0.80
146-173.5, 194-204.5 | 0.75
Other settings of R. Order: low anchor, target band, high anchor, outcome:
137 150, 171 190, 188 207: 0.6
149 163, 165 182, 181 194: -3.0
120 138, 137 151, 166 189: -0.8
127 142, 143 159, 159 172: 0.2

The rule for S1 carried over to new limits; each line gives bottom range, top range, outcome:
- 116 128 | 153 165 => 1.06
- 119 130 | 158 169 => 1.09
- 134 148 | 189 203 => 0.74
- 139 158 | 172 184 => 0.86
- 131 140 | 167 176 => 1.06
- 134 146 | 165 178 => 1.04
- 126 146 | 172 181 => 0.93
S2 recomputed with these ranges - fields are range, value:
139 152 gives 2.27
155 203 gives 1.98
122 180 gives 2.28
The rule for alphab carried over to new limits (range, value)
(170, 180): 2.18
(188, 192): 1.45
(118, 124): 2.23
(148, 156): 2.31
